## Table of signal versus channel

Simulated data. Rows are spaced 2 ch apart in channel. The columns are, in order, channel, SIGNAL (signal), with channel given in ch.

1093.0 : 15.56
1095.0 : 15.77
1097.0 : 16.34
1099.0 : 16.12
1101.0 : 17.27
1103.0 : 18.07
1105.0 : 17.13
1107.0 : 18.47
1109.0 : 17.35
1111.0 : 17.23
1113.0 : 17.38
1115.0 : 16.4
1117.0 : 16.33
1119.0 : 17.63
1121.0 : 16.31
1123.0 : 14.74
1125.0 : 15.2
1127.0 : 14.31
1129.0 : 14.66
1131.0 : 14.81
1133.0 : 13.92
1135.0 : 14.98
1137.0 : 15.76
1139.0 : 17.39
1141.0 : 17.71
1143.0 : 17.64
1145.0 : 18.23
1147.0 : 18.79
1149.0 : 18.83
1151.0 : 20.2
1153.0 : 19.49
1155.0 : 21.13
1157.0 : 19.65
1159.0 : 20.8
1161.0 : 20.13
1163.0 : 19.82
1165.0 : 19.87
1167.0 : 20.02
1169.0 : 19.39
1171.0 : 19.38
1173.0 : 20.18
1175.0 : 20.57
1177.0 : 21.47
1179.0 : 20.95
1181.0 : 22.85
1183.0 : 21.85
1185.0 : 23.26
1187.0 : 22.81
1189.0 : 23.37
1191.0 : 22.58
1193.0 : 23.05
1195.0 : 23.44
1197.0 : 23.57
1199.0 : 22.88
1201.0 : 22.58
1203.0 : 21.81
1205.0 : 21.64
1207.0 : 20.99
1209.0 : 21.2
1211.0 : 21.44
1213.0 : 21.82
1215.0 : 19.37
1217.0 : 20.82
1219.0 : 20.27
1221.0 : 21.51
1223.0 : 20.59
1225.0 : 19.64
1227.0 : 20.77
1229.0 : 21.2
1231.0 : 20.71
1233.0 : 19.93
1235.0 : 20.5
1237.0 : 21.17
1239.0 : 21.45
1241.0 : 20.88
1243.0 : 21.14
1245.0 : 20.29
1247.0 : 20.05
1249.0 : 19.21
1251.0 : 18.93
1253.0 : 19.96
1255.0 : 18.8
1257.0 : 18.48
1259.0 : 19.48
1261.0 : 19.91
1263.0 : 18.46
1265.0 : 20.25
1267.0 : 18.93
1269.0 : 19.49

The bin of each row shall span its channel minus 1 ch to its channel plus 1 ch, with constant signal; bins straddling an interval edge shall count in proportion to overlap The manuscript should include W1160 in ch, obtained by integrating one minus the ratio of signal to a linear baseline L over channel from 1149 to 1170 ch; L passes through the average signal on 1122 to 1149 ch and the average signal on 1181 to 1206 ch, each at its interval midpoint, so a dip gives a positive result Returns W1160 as -1.3 ch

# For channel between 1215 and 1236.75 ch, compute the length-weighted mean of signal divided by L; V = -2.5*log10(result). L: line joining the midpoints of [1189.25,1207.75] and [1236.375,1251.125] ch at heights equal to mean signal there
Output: 0.038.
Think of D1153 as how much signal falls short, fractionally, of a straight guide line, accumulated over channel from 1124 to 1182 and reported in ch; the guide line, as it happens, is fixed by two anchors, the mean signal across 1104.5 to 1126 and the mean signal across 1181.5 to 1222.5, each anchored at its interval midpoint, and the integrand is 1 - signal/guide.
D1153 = 1.6 ch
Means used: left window 16.7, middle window 18.6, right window 22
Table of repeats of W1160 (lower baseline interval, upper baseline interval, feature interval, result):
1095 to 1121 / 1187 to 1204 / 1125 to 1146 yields 3.3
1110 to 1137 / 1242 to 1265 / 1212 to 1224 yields -1.4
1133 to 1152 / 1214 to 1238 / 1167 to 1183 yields -1.7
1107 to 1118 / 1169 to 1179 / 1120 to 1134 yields 2.3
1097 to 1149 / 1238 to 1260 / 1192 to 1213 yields -4.0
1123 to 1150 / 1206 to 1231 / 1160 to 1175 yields -1.6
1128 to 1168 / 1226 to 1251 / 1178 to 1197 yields -3.5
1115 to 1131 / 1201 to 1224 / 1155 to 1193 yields -4.8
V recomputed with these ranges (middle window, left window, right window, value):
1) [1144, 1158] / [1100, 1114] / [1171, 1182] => 0.016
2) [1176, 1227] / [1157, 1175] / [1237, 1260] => -0.097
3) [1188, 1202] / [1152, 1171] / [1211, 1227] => -0.135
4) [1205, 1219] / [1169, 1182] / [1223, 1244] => -0.010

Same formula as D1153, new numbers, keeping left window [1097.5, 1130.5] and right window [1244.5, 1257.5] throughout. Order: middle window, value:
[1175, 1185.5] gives -2.3 ch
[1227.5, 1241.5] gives -1.3 ch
